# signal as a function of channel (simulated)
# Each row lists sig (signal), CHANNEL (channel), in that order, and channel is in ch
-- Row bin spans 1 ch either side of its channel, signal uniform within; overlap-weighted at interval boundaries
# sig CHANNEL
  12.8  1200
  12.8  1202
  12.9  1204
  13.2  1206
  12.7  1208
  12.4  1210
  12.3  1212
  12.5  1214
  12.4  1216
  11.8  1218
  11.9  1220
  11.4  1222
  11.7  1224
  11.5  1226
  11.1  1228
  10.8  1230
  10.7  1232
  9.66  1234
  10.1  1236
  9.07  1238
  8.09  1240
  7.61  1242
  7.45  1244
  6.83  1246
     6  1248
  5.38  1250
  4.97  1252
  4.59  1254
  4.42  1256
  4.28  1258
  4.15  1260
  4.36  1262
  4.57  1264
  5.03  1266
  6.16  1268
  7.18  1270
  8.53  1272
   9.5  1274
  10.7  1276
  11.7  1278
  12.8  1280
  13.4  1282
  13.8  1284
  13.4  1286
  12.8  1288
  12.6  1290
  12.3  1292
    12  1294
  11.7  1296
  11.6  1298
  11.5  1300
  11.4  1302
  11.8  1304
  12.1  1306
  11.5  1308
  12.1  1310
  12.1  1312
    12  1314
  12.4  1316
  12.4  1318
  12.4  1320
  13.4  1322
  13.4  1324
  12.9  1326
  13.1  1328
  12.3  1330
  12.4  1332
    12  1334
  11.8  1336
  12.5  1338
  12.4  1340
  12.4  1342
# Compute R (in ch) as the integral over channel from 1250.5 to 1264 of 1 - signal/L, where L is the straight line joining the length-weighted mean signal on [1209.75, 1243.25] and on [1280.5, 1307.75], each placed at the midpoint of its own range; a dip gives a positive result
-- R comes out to 8.2 ch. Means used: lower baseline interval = 10.8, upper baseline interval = 12.3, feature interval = 4.5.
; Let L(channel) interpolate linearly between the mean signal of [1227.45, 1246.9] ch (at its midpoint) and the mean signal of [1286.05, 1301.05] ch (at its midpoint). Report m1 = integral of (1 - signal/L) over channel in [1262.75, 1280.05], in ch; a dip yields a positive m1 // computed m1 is 4.5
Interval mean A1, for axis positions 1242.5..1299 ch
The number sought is 8.64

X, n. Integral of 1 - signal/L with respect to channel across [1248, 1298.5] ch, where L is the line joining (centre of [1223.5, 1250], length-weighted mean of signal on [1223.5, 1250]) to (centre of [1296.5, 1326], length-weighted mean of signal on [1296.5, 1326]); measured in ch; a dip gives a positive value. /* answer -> 9.3 ch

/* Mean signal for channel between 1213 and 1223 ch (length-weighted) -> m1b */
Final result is 12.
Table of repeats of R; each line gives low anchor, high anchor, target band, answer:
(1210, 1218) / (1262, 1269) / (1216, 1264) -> 4.20 ch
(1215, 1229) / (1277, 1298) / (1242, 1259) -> 9.09 ch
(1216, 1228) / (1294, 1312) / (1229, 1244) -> 3.06 ch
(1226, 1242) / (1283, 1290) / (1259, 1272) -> 7.02 ch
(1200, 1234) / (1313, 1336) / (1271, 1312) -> 1.72 ch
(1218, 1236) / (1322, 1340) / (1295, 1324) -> 0.48 ch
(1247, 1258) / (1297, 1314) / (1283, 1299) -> -4.34 ch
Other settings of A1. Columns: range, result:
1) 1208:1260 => 9.13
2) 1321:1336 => 12.7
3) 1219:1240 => 10.7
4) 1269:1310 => 11.6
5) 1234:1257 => 6.9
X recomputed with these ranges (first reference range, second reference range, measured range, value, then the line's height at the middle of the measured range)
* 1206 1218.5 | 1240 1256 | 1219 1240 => -2.90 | 9.4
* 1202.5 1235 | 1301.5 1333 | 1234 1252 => 6.65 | 12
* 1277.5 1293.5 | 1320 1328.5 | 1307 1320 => 0.93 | 13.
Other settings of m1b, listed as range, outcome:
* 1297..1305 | 11.6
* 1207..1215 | 12.5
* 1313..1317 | 12.2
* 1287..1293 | 12.6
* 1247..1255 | 5.23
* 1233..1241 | 9.23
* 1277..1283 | 12.6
